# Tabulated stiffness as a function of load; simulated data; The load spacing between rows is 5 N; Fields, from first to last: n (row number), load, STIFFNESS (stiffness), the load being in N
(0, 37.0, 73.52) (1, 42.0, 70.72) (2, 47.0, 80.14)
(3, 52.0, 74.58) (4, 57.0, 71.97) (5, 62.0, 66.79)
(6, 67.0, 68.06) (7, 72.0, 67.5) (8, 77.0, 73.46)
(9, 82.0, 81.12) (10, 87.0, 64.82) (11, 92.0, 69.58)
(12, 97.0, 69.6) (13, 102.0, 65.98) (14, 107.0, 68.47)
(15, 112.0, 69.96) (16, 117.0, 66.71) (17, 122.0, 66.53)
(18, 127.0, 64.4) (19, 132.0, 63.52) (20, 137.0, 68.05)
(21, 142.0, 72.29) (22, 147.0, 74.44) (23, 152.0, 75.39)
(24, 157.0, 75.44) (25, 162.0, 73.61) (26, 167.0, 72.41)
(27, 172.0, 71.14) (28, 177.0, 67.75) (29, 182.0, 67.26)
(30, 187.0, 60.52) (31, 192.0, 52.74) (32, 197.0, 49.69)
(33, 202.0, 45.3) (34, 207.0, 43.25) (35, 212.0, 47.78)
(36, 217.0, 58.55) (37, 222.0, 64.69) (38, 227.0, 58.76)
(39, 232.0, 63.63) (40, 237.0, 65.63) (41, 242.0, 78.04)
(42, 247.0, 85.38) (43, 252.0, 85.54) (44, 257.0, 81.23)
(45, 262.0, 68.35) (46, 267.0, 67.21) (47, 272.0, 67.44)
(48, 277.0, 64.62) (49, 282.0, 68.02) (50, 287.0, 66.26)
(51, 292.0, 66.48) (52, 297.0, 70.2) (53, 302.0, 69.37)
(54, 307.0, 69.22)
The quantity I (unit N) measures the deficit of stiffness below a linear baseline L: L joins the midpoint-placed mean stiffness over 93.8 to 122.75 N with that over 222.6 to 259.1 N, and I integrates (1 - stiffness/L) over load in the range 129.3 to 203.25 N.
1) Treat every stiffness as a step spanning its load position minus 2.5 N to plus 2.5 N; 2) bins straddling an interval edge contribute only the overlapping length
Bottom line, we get 4.2 N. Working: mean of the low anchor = 68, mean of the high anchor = 73.5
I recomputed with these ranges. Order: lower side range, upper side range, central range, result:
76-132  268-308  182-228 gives 9.5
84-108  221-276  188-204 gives 4.5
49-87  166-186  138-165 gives -1.7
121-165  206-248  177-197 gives 2.0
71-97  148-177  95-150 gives 3.0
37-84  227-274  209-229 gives 4.3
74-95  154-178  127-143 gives 1.2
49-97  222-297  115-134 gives 1.5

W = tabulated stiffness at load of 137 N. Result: 68.05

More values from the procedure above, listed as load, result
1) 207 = 43.25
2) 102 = 65.98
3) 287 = 66.26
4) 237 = 65.63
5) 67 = 68.06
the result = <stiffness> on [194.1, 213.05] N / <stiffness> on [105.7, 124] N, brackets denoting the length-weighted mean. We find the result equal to 0.69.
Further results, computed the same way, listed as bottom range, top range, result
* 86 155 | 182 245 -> 0.84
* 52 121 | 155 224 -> 0.87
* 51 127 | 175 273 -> 0.92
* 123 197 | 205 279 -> 0.99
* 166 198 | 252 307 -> 1.10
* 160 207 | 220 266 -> 1.18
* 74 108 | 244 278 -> 1.06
